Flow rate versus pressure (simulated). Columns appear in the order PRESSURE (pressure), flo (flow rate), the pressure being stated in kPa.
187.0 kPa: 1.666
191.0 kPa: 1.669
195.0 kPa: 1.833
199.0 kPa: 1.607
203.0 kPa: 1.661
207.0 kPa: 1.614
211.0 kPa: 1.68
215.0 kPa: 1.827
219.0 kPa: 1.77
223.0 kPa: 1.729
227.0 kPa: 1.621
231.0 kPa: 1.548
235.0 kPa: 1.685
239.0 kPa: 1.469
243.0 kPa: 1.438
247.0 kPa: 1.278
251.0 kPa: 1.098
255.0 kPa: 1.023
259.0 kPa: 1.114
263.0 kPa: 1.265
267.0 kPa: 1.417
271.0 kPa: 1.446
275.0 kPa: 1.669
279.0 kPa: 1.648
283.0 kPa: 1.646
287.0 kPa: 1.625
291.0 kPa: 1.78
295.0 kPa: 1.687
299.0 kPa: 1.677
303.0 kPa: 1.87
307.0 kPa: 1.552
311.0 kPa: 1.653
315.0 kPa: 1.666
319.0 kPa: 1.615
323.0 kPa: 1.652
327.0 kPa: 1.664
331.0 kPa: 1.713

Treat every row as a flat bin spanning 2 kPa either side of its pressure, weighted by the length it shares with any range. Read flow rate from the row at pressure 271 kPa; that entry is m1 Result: 1.446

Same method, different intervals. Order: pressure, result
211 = 1.68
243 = 1.438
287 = 1.625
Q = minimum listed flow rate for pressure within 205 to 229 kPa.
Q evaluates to 1.614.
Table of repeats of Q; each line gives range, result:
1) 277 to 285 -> 1.646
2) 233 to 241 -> 1.469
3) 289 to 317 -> 1.552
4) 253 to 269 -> 1.023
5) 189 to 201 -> 1.607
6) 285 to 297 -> 1.625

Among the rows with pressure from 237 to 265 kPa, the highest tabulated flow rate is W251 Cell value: 1.469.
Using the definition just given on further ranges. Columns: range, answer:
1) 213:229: 1.827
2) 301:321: 1.87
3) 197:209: 1.661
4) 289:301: 1.78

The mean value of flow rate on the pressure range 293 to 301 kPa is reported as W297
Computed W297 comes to 1.68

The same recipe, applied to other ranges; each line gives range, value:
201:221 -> 1.71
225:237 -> 1.62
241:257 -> 1.21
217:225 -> 1.75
